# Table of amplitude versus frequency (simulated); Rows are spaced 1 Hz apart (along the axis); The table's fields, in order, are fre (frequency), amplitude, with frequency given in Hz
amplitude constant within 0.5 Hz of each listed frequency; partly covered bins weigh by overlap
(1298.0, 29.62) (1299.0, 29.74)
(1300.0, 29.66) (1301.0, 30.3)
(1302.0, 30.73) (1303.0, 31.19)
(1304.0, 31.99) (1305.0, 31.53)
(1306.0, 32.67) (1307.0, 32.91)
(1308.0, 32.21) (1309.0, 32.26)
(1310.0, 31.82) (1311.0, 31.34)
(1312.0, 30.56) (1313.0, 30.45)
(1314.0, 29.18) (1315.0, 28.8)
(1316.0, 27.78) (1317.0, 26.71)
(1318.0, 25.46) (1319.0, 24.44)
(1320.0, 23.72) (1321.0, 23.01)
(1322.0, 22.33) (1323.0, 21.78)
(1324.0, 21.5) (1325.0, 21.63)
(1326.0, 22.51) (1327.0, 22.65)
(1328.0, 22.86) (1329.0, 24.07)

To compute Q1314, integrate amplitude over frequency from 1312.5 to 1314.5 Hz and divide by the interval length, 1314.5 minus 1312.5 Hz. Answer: 29.8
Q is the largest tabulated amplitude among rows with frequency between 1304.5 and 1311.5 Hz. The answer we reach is 32.91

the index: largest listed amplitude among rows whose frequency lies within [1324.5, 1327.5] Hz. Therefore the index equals 22.65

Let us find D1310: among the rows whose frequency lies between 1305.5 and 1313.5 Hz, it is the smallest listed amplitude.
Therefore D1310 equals 30.45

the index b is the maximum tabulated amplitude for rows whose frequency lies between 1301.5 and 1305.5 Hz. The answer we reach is 31.99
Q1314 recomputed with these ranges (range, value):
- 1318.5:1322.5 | 23.4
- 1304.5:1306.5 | 32.1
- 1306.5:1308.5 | 32.6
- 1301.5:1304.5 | 31.3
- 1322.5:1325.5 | 21.6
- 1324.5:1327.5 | 22.3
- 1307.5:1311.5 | 31.9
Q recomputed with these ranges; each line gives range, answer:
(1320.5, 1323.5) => 23.01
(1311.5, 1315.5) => 30.56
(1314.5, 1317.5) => 28.8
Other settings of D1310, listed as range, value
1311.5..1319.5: 24.44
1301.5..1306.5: 30.73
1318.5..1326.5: 21.5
